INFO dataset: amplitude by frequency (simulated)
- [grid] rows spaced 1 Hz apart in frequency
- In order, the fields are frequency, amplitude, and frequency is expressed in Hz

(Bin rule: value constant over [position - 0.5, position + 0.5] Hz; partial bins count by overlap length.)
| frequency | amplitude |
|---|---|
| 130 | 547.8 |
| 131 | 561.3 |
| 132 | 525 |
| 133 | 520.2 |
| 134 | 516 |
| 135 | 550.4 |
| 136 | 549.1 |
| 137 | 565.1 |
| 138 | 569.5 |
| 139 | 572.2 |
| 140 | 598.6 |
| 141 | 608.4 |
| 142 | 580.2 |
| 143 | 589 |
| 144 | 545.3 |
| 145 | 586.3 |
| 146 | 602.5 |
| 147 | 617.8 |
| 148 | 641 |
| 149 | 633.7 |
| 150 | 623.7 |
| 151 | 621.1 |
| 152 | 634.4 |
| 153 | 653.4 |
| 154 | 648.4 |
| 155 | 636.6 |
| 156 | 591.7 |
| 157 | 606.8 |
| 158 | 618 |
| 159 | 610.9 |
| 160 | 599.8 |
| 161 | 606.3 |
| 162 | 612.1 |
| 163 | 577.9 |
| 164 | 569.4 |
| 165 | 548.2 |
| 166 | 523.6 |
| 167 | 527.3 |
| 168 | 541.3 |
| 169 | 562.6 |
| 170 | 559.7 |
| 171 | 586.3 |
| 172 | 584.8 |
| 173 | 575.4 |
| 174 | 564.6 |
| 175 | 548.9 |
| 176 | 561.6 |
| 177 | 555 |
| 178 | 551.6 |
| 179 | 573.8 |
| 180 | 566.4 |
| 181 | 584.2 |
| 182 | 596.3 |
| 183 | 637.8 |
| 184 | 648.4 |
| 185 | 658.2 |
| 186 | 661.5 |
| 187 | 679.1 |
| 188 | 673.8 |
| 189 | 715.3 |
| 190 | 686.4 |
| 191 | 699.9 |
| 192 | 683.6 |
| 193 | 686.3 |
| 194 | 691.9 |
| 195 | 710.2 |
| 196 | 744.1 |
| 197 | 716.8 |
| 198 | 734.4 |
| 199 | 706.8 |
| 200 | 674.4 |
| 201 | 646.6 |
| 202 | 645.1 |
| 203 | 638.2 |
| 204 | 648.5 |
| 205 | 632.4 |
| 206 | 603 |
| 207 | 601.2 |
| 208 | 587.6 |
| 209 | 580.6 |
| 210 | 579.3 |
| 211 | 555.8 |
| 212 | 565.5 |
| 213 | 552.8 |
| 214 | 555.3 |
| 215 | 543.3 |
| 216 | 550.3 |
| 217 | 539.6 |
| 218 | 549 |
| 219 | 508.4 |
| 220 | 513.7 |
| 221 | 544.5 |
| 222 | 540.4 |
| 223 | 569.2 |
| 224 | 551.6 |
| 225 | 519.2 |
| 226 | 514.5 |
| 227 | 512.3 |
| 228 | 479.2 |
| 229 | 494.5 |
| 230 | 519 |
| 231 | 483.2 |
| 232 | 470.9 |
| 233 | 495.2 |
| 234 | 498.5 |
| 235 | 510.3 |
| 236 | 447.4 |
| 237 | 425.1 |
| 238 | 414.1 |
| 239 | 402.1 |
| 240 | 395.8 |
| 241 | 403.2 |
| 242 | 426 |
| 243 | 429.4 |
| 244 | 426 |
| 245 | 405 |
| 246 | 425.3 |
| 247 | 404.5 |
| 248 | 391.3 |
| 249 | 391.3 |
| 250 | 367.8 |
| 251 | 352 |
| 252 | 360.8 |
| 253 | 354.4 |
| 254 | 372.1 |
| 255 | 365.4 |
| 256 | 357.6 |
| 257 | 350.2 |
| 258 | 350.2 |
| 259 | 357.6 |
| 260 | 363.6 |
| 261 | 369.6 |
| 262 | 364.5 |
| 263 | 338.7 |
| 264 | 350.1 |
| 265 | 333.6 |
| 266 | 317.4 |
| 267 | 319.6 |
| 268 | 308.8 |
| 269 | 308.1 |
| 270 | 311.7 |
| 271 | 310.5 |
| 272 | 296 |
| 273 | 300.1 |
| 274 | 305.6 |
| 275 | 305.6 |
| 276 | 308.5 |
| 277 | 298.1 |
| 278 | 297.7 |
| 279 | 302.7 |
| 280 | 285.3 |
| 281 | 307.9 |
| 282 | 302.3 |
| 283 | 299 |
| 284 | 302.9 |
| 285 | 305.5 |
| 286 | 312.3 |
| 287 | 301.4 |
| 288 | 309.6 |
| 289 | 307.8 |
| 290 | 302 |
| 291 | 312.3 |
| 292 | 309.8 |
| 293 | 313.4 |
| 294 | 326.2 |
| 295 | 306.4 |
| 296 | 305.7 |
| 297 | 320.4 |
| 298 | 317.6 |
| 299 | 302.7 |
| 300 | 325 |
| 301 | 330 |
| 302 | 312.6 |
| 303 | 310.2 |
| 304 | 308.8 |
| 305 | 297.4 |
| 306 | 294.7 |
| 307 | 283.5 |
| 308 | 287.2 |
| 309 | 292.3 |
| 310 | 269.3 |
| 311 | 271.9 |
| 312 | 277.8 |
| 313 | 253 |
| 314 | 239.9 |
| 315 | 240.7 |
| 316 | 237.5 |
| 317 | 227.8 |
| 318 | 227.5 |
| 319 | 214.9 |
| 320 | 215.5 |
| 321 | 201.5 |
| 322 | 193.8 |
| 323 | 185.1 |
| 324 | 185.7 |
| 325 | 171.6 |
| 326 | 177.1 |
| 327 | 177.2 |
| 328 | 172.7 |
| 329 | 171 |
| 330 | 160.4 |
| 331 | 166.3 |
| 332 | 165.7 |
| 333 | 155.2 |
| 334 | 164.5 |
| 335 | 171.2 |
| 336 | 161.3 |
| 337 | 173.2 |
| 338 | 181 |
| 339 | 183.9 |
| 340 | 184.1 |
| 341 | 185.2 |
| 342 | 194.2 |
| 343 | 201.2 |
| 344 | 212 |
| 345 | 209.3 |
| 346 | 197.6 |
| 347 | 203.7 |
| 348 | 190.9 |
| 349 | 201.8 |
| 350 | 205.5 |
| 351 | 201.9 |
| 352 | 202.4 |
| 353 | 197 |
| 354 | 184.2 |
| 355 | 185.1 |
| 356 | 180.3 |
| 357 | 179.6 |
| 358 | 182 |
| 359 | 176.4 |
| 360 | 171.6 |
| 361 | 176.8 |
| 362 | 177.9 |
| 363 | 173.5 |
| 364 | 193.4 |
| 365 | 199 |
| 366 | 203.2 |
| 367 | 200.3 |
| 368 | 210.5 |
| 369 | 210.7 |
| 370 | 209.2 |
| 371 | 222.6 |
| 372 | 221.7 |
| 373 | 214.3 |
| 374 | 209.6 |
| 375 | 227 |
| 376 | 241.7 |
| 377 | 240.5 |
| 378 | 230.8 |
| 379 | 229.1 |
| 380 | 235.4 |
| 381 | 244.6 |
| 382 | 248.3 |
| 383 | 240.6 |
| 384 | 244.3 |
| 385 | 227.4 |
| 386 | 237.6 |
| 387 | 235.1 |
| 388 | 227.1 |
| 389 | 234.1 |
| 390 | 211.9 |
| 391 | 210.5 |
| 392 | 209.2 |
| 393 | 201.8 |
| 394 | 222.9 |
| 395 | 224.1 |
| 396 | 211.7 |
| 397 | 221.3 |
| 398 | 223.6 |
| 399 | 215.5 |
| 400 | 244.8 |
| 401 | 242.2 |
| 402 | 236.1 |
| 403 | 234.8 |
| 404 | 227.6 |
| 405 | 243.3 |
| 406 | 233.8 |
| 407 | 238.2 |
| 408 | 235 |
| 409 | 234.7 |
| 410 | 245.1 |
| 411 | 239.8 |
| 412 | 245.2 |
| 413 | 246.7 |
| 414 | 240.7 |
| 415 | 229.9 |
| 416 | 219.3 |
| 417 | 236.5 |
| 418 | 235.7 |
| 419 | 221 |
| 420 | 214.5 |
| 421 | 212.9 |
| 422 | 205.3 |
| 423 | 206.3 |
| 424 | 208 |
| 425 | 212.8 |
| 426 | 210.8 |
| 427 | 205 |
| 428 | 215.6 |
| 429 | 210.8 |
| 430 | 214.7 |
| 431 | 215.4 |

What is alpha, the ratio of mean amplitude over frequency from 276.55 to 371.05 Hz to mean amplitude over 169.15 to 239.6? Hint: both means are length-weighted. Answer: 0.40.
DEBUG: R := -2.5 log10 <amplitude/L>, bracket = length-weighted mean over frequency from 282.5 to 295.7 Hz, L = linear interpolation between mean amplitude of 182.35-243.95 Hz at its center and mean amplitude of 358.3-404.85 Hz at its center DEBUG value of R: 0.318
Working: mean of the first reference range 574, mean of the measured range 308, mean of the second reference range 219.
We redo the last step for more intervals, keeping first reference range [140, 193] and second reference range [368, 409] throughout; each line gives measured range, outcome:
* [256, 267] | 0.26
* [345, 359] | 0.44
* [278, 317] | 0.28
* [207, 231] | -0.05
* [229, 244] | 0.08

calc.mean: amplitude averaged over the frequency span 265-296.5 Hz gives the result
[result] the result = 307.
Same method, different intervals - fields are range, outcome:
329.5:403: 205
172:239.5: 583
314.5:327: 205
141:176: 592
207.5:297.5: 402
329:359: 185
